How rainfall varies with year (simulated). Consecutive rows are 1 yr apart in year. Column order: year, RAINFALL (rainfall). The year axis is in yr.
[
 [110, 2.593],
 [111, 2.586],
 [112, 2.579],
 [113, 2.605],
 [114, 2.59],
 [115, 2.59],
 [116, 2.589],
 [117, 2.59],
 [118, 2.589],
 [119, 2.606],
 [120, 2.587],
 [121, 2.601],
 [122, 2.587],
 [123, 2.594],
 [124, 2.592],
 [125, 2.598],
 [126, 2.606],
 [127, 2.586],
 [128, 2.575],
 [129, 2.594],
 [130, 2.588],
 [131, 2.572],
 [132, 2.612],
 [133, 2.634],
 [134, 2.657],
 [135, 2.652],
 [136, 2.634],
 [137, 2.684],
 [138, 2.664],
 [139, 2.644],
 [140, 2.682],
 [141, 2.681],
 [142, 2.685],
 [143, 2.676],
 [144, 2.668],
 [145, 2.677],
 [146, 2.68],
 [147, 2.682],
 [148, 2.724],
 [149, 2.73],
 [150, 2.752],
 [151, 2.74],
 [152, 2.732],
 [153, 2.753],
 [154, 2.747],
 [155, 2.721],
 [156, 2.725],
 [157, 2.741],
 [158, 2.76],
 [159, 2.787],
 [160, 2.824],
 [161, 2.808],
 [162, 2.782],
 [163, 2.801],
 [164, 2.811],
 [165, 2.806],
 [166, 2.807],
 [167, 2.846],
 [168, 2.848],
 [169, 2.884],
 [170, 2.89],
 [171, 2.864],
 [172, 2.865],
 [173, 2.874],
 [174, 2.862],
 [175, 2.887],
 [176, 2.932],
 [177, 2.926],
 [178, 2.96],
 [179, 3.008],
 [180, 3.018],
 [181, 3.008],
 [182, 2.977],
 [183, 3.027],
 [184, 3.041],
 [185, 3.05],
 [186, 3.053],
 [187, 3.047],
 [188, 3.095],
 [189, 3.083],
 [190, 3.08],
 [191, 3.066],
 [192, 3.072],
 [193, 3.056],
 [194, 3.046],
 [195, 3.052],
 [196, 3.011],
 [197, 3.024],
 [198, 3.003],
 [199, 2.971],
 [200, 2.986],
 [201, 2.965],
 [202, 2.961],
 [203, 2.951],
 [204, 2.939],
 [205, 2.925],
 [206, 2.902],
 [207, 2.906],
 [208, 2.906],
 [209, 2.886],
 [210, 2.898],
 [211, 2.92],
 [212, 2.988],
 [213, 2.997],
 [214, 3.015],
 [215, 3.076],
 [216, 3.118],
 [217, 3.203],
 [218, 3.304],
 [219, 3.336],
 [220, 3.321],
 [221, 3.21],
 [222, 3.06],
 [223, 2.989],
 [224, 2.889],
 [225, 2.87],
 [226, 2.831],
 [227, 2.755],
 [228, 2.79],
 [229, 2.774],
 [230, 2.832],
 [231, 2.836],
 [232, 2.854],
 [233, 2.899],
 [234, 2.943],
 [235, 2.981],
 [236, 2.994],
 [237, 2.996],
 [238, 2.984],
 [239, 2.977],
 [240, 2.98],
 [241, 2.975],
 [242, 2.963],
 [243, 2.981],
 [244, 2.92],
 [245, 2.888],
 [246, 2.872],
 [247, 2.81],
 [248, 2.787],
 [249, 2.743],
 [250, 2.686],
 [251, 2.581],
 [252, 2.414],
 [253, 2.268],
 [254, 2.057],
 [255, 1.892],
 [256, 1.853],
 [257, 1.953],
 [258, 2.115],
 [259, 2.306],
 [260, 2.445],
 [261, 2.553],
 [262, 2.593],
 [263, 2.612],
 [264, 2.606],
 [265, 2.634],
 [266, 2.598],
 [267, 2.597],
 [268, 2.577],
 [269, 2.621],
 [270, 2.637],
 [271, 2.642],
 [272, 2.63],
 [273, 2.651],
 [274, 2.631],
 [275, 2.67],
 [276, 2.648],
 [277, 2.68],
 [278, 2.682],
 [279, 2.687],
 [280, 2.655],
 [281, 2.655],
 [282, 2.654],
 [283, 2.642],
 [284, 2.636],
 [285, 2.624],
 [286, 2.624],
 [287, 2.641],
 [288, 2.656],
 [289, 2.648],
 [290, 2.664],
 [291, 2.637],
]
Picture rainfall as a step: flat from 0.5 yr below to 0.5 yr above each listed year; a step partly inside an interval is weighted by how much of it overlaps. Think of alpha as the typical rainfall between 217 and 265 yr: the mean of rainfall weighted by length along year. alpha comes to 2.75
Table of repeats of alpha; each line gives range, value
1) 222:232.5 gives 2.85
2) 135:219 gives 2.89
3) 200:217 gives 2.97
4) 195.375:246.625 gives 2.97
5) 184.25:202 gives 3.04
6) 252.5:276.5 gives 2.45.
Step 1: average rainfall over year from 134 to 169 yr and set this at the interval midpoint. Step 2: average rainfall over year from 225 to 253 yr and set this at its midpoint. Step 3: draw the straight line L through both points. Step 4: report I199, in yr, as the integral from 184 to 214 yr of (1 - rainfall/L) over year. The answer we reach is -2.2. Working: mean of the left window 2.73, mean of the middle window 3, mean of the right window 2.84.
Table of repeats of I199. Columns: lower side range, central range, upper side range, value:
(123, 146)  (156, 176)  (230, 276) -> -1.4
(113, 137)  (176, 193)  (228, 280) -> -2.6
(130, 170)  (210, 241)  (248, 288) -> -4.6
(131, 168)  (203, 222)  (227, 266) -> -2.5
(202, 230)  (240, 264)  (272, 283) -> 2.2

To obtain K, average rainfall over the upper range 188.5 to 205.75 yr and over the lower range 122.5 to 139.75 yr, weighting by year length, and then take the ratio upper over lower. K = 1.1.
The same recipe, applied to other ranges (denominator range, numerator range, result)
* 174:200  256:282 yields 0.85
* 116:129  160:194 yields 1.14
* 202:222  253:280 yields 0.82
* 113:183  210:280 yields 1.01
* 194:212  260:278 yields 0.89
